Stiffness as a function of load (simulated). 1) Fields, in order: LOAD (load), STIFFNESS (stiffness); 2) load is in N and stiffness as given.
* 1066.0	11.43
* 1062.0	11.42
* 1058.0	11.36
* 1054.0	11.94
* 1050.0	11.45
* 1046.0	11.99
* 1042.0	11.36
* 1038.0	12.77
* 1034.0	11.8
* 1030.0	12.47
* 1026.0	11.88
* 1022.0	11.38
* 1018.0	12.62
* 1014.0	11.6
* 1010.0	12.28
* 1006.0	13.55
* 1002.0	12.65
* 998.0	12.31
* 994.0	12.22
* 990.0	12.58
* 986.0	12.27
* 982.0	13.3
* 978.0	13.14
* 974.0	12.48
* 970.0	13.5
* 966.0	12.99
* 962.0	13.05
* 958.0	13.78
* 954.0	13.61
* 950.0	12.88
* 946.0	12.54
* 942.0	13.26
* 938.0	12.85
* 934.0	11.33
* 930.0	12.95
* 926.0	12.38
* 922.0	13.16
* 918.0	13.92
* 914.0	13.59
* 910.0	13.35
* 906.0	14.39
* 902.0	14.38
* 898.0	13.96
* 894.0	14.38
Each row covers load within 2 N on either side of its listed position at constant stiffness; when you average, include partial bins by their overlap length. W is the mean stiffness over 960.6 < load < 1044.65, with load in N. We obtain 12.5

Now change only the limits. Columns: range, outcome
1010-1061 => 11.9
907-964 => 13.1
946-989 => 13.1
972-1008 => 12.7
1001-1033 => 12.3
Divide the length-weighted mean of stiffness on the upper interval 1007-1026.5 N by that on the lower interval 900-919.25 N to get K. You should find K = 0.9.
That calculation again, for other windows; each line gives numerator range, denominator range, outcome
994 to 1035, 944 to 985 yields 0.94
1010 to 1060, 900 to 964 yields 0.90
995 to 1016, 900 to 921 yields 0.90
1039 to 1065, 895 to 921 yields 0.84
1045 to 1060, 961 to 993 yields 0.91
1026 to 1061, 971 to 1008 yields 0.93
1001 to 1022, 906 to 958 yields 0.95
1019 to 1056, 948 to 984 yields 0.90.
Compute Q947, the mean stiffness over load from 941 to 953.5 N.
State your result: 12.9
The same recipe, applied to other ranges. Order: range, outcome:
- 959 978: 13.1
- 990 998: 12.3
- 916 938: 12.8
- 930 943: 12.5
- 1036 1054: 11.9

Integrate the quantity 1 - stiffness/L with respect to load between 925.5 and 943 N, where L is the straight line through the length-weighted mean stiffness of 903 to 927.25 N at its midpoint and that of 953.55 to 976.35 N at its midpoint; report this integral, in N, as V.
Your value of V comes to 1.1 N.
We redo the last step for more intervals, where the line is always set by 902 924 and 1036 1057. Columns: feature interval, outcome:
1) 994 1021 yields 0.0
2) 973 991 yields 0.0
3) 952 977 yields -0.4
